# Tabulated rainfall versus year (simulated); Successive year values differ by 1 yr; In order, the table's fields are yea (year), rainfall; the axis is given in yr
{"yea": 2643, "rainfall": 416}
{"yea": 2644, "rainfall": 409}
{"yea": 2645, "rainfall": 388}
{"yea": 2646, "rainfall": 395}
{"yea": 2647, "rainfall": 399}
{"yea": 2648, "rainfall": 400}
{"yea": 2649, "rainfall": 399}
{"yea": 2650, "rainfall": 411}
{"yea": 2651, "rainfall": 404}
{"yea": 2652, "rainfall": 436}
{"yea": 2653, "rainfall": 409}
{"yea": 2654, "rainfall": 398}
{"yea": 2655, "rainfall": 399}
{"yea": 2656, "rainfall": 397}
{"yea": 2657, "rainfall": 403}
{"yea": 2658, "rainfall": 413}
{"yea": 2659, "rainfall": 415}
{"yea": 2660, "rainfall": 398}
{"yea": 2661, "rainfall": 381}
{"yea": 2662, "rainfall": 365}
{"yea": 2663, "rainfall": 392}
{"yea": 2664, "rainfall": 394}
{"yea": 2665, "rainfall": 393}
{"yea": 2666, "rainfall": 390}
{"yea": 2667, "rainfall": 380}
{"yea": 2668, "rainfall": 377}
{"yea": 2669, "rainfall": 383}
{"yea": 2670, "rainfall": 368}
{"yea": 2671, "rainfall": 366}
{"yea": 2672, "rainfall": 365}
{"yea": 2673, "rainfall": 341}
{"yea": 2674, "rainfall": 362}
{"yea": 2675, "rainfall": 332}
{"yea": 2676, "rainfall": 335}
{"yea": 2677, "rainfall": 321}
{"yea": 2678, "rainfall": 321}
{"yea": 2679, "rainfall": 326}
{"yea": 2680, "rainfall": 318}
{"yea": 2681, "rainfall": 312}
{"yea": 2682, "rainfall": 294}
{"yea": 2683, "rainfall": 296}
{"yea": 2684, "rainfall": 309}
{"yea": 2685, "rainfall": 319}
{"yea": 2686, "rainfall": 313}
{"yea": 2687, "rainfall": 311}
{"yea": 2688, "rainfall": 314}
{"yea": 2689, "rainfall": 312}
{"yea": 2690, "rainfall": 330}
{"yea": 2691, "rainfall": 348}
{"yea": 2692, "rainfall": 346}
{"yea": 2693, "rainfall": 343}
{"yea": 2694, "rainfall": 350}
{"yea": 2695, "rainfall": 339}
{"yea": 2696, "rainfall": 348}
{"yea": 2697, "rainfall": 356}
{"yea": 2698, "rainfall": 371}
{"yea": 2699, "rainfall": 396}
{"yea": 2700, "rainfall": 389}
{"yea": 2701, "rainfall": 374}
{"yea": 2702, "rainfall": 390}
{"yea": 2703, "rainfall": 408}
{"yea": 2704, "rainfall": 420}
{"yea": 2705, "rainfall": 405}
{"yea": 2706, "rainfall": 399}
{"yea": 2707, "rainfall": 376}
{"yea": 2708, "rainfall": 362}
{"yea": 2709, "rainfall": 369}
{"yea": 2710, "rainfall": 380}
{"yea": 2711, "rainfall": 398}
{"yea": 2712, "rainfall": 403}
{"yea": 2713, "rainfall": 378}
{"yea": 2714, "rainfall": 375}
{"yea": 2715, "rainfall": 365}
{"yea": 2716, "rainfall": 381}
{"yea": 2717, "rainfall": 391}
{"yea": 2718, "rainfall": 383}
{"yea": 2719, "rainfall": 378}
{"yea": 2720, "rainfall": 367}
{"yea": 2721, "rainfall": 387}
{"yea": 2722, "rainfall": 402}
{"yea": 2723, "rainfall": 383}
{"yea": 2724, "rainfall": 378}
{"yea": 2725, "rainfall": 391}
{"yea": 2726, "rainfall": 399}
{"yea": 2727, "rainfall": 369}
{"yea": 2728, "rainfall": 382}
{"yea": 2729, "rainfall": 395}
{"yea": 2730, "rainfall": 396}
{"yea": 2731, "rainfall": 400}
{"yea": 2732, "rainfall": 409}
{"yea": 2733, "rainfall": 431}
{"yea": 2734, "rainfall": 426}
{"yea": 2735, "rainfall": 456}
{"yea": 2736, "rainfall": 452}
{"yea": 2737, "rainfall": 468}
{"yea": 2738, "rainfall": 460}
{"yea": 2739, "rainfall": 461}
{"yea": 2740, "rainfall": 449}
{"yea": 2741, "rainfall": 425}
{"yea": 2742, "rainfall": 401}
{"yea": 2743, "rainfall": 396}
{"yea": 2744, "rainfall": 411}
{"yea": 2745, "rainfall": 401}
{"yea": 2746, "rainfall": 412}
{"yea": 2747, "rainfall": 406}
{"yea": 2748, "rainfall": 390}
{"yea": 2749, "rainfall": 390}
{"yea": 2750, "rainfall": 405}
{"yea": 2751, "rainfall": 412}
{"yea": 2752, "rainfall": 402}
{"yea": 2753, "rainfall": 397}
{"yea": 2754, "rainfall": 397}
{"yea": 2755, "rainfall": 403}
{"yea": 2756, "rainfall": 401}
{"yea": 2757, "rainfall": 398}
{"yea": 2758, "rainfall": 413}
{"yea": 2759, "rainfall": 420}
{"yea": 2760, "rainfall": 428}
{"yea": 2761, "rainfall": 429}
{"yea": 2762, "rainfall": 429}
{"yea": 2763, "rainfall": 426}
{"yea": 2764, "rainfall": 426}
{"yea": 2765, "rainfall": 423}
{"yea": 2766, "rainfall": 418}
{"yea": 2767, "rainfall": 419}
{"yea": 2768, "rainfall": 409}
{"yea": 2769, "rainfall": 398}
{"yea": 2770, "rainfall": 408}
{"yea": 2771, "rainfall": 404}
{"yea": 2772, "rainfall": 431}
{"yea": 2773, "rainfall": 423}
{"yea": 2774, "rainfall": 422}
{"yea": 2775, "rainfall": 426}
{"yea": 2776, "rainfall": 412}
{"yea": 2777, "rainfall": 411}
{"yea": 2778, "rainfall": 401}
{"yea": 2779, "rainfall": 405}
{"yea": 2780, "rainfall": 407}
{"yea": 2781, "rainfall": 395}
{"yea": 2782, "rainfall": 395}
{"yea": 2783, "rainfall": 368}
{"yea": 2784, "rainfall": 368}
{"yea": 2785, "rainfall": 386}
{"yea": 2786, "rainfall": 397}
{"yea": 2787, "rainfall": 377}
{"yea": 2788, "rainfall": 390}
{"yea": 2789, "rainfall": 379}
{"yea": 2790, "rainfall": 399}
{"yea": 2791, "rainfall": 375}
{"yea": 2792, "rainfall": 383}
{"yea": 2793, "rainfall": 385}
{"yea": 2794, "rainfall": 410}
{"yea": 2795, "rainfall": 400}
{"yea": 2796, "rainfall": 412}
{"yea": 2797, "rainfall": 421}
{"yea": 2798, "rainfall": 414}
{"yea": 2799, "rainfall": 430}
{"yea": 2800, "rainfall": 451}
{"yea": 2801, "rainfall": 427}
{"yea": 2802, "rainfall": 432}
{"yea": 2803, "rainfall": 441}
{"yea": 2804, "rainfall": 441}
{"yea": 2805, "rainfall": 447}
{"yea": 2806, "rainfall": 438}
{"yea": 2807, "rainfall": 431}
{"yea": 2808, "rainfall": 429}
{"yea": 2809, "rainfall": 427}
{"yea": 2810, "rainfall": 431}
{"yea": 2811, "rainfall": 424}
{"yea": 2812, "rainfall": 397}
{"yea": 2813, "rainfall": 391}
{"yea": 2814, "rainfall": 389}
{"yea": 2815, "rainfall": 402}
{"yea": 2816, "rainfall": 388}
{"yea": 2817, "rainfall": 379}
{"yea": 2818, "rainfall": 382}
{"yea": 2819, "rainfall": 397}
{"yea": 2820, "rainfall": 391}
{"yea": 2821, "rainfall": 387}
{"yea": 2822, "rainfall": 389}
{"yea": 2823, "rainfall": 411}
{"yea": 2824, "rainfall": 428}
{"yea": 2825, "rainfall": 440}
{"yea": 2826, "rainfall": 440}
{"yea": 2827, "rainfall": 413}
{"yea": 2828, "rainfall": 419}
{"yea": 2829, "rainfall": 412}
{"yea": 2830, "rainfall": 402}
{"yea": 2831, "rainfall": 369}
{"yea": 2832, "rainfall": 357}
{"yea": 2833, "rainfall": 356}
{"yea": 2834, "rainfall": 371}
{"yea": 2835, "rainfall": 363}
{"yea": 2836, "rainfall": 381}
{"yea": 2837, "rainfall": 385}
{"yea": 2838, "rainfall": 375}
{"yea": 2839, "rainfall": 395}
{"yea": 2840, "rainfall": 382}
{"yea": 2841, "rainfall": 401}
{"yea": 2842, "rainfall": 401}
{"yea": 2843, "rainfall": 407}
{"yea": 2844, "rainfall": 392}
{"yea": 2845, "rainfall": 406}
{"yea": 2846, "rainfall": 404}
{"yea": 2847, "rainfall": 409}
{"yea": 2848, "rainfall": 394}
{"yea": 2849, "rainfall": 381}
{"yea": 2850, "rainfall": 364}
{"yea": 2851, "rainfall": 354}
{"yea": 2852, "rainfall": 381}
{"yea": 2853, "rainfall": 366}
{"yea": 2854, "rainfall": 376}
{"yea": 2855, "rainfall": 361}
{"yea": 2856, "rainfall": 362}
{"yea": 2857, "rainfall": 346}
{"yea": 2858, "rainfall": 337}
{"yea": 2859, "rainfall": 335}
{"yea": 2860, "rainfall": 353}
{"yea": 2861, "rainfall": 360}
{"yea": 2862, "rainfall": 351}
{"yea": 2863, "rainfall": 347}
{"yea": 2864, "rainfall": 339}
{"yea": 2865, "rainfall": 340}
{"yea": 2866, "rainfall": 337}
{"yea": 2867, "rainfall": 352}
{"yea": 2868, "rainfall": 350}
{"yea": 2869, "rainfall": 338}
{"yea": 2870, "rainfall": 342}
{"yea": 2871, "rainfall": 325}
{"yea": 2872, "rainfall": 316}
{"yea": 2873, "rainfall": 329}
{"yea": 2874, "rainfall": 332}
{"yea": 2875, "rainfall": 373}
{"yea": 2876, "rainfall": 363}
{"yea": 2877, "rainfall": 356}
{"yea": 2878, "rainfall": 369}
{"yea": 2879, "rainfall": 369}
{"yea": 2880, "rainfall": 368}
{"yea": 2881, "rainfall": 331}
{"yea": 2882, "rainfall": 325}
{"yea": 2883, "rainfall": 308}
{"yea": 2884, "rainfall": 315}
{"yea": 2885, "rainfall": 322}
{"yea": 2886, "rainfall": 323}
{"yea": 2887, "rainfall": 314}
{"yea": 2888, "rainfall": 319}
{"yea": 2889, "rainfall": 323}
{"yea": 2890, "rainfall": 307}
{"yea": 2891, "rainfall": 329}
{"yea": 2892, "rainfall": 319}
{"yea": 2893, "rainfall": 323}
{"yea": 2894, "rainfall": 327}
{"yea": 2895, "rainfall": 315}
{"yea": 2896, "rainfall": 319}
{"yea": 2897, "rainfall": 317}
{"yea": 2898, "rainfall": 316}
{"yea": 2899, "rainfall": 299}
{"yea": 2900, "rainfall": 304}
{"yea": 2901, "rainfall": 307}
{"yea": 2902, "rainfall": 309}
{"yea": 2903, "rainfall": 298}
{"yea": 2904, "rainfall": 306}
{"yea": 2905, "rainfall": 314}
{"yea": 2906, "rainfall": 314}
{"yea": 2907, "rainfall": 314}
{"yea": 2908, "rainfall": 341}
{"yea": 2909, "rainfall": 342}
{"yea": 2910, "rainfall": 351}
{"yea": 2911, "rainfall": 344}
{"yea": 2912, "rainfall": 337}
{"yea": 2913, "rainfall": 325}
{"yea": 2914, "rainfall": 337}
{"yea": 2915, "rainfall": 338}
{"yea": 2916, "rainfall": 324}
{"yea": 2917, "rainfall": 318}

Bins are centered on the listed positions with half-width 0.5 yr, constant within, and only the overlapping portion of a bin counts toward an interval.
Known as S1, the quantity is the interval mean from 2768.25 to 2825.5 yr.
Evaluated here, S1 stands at 407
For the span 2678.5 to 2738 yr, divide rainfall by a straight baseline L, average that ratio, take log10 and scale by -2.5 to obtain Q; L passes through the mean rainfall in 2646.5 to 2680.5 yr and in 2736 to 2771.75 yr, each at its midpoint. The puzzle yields 0.070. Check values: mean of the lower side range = 379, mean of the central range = 373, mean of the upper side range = 416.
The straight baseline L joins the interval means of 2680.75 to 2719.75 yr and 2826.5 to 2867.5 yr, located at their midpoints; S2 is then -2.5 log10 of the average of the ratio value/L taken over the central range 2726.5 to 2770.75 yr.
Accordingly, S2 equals -0.14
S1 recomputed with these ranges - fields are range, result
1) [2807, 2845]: 398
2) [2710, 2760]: 404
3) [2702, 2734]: 390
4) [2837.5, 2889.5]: 356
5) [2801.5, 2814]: 426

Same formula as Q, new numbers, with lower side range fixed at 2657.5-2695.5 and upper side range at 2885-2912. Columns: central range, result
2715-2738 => -0.173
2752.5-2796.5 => -0.201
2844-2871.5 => -0.112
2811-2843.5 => -0.196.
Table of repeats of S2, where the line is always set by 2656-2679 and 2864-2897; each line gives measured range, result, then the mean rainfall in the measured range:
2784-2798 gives -0.13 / 393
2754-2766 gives -0.17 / 417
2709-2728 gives -0.06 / 383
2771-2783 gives -0.16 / 410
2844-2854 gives -0.14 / 384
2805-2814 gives -0.21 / 421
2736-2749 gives -0.18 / 423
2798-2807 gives -0.25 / 437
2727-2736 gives -0.14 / 412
